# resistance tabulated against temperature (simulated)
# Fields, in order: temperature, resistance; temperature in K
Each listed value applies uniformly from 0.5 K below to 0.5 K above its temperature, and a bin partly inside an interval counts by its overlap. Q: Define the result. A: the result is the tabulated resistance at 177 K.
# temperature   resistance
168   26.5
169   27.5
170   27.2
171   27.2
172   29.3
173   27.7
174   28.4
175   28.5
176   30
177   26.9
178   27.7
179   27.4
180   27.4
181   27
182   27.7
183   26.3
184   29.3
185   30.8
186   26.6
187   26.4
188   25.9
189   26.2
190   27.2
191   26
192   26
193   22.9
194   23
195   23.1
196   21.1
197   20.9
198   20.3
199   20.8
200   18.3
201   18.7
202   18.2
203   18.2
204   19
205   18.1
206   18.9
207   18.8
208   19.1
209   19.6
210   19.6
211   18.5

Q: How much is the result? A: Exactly 26.9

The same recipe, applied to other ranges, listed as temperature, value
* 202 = 18.2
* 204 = 19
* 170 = 27.2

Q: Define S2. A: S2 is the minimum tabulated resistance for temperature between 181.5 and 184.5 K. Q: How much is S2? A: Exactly 26.3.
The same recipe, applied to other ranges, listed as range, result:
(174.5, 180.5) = 26.9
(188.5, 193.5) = 22.9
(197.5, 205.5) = 18.1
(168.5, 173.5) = 27.2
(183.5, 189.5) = 25.9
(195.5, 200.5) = 18.3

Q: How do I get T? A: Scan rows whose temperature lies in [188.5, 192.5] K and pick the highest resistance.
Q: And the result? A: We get 27.2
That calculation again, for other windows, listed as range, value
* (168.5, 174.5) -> 29.3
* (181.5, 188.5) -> 30.8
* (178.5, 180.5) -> 27.4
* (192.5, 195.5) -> 23.1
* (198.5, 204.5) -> 20.8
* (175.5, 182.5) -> 30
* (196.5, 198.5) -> 20.9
